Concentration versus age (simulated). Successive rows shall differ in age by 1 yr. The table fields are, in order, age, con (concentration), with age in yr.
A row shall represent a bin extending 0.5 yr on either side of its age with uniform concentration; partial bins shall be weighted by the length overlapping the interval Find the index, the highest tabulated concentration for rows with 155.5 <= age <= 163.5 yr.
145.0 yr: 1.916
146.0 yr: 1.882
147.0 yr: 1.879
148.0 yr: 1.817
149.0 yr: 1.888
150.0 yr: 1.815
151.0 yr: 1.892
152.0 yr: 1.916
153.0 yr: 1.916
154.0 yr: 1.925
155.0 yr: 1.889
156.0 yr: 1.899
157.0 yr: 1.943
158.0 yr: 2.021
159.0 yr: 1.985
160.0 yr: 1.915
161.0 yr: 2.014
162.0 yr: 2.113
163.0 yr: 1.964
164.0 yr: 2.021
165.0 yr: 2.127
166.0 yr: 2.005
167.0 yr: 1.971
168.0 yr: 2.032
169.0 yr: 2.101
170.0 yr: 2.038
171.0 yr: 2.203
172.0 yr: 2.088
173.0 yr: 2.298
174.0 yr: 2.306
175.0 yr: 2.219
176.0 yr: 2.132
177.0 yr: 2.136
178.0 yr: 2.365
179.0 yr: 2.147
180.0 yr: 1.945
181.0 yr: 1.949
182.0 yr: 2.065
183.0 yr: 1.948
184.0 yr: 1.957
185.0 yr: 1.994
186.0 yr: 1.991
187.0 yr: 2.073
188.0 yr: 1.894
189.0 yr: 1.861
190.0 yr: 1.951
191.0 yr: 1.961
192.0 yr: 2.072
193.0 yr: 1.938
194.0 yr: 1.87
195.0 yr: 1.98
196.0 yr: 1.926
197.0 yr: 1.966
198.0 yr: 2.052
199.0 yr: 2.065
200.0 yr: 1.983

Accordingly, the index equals 2.113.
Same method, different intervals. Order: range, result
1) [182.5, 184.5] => 1.957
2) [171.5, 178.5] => 2.365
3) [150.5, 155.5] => 1.925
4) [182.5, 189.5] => 2.073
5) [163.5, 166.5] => 2.127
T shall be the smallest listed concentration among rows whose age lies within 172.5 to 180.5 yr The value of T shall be 1.945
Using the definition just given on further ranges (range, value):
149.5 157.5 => 1.815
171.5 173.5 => 2.088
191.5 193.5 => 1.938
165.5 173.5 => 1.971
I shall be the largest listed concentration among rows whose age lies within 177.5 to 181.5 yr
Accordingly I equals 2.365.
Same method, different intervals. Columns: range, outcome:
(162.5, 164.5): 2.021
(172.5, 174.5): 2.306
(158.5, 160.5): 1.985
